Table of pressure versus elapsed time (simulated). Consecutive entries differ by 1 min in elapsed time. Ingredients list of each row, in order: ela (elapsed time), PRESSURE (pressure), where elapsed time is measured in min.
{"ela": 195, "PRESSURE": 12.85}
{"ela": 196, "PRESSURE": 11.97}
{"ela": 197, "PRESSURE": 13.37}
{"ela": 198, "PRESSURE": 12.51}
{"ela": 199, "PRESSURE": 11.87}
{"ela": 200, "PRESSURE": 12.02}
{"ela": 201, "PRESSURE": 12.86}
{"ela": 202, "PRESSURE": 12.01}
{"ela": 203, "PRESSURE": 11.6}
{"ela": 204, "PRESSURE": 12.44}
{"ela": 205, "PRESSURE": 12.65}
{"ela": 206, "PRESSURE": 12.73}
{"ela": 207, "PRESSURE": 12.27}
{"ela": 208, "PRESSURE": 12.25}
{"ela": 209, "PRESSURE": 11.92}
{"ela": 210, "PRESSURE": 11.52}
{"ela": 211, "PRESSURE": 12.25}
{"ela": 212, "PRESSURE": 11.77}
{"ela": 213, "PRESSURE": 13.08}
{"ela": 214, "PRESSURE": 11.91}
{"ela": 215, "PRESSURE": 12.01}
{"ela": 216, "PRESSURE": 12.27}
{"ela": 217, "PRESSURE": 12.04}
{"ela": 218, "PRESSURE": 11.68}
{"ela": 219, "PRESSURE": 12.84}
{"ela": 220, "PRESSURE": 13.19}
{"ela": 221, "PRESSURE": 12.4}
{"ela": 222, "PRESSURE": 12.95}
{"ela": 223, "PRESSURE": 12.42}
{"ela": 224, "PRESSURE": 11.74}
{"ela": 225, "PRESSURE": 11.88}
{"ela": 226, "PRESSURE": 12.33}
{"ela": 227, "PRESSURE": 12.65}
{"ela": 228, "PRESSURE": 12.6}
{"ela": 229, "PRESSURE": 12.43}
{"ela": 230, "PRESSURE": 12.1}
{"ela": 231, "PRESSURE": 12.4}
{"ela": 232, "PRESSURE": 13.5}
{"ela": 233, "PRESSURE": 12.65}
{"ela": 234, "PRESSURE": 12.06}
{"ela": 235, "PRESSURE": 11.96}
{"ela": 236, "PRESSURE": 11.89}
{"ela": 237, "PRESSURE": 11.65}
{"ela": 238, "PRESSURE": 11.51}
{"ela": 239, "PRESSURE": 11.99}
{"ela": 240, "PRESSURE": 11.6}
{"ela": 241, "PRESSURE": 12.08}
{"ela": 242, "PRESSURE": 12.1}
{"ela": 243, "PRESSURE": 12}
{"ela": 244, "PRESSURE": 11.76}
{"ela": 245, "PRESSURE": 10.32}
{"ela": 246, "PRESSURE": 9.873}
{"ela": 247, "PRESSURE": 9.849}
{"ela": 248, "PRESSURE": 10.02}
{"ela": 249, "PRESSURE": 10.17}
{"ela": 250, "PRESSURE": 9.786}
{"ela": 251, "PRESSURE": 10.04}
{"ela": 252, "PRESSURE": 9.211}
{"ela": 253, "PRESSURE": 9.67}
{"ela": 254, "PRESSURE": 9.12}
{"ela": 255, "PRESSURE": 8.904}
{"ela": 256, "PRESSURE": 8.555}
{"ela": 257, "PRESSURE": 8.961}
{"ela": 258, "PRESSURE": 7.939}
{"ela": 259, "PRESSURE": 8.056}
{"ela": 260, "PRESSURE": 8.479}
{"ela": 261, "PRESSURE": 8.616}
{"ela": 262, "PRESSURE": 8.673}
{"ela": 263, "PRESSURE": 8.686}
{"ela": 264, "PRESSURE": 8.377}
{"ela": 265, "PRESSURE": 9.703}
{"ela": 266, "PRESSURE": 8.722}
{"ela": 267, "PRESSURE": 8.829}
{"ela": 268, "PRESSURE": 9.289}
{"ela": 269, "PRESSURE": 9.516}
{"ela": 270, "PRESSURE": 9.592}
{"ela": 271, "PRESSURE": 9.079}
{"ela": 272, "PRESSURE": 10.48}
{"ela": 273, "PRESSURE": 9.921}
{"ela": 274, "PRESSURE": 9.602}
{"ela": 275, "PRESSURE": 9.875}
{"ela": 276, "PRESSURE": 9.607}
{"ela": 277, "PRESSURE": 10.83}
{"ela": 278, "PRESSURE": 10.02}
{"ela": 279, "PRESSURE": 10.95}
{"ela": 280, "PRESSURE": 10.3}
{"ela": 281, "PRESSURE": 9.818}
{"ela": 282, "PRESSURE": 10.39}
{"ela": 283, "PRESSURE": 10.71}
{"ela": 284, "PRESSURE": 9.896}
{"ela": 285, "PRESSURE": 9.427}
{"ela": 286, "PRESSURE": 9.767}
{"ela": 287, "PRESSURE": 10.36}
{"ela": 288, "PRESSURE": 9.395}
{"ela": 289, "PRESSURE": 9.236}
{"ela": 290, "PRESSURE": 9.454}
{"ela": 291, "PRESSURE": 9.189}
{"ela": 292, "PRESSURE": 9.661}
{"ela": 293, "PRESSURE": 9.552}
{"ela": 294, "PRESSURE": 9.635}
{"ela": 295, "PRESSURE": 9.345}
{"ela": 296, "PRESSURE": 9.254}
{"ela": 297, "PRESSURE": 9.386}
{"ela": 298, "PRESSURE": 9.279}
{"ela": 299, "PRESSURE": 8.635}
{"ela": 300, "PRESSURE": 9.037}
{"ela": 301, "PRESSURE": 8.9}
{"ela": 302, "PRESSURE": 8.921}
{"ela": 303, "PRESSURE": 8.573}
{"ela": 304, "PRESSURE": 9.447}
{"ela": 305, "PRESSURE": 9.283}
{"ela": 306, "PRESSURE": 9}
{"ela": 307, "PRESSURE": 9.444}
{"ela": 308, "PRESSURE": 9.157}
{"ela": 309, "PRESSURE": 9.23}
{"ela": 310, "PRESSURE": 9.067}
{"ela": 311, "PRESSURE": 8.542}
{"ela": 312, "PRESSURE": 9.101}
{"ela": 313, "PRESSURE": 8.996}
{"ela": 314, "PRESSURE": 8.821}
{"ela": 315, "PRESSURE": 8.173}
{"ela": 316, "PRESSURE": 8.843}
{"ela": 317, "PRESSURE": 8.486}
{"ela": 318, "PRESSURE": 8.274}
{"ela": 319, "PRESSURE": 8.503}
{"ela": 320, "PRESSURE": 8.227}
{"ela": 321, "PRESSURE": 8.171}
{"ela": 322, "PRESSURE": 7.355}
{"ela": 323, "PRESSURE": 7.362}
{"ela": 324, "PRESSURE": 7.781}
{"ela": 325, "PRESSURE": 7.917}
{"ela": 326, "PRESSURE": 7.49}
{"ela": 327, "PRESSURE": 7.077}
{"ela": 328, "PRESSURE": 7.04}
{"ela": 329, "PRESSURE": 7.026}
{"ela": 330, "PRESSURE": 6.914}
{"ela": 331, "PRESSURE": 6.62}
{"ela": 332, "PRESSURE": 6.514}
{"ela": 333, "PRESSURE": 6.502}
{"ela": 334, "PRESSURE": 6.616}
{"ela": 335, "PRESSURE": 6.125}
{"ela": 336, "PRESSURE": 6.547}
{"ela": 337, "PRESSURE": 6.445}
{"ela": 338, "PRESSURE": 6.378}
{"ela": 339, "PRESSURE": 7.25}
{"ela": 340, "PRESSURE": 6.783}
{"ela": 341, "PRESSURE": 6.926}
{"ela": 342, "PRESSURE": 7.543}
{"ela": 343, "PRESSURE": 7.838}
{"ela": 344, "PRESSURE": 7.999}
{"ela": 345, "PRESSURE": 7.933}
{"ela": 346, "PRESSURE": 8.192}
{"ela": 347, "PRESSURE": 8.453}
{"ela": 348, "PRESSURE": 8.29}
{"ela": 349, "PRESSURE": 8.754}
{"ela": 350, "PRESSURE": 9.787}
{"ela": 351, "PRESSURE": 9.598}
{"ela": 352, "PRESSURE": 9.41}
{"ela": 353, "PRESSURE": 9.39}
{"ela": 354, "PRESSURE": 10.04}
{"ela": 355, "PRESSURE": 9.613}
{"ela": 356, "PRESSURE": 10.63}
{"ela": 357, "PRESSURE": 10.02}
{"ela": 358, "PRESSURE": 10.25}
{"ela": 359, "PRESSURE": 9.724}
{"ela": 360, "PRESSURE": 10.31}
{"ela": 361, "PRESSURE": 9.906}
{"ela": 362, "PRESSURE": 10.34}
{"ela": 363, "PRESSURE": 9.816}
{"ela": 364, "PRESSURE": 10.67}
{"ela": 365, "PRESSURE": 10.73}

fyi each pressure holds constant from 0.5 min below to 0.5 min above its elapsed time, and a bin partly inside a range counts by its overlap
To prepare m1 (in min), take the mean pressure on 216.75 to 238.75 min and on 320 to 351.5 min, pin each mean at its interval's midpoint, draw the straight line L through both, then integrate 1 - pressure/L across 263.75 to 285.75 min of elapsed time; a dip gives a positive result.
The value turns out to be 0.9 min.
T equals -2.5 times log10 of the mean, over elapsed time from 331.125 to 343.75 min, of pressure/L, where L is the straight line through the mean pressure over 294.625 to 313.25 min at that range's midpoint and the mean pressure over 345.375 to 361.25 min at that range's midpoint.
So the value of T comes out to 0.35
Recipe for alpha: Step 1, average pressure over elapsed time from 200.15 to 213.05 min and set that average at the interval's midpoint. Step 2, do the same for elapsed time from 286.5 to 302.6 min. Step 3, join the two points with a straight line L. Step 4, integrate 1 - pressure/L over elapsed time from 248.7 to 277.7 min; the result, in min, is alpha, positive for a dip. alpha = 3.1 min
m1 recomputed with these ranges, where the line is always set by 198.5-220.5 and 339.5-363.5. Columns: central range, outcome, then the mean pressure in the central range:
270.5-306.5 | 3.0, 9.62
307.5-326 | 2.7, 8.42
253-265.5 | 2.7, 8.71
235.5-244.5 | -0.2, 11.8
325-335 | 2.8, 6.88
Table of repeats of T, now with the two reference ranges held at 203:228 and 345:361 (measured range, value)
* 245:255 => 0.189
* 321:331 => 0.338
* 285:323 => 0.165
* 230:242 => -0.022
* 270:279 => 0.115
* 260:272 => 0.237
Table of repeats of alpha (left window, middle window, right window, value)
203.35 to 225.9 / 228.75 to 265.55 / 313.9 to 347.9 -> 1.8 min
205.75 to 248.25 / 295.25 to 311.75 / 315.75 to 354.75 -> -0.1 min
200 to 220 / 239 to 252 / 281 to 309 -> 0.3 min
